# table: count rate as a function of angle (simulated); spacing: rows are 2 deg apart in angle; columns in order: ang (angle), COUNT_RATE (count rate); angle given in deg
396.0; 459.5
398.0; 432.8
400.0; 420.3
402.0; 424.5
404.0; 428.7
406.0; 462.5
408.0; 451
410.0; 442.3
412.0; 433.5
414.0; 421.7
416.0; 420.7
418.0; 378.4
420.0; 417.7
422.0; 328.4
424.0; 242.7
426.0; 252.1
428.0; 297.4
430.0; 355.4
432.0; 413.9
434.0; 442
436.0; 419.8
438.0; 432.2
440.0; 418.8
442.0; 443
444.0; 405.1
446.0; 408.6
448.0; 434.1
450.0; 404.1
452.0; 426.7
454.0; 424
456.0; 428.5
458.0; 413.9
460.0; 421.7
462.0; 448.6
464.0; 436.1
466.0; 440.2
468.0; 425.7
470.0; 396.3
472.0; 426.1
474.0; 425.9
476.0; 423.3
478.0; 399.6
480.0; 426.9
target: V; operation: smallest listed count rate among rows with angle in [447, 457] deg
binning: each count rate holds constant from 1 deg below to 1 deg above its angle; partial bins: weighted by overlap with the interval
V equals 404.1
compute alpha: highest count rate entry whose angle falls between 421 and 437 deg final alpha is 442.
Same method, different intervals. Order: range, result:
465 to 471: 440.2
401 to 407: 462.5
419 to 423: 417.7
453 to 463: 448.6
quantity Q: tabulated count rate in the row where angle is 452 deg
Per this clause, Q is 426.7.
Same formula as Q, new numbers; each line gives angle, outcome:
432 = 413.9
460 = 421.7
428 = 297.4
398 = 432.8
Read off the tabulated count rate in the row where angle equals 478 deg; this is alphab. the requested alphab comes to 399.6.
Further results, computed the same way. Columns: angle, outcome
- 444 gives 405.1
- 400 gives 420.3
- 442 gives 443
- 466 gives 440.2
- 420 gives 417.7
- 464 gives 436.1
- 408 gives 451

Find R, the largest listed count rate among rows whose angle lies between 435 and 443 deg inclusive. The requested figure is 443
